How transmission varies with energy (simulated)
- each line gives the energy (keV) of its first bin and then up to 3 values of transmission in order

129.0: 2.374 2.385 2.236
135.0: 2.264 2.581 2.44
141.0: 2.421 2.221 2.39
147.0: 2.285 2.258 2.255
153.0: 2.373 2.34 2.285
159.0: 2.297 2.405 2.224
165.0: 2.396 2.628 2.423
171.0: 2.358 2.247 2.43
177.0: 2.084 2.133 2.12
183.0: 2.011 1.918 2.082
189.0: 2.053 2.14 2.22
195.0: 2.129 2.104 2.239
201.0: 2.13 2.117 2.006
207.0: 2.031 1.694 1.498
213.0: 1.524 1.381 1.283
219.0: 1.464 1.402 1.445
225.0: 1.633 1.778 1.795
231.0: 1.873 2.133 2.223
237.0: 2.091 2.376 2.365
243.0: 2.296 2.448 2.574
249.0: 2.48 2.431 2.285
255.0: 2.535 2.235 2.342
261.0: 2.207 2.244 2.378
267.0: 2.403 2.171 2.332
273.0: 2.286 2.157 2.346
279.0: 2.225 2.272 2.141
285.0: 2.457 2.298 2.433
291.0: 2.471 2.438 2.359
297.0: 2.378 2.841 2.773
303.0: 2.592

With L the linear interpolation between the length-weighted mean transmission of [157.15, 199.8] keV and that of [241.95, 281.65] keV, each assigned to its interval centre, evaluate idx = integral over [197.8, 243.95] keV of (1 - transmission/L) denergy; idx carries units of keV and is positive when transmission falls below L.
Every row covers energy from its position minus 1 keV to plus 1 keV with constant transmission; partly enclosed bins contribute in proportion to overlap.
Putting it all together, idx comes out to 8.5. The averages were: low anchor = 2.22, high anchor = 2.33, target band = 1.86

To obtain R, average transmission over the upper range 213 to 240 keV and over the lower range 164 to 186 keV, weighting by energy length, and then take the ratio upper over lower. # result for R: 0.8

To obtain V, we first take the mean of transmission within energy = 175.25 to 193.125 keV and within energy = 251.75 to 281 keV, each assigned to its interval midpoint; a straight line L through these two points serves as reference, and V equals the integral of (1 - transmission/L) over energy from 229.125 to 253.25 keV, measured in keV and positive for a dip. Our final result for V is -0.49 keV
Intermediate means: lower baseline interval 2.09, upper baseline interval 2.3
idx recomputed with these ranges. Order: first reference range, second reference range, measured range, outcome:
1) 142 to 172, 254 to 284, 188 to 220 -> 6.12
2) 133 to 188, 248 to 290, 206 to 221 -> 4.95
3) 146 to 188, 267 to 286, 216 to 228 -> 4.06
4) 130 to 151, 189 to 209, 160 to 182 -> -0.96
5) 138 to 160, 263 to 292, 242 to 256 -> -0.74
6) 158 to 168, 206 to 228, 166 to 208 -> -3.36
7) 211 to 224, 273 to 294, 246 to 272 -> -4.93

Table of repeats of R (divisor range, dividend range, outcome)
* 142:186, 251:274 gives 1.02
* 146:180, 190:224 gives 0.78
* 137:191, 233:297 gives 1.02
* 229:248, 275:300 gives 1.06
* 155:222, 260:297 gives 1.13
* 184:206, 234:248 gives 1.11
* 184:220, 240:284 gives 1.23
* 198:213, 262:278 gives 1.19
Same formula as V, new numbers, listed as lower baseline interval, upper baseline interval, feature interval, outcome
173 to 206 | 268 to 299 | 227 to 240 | 1.0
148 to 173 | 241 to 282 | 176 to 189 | 1.6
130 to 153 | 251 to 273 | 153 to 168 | -0.2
